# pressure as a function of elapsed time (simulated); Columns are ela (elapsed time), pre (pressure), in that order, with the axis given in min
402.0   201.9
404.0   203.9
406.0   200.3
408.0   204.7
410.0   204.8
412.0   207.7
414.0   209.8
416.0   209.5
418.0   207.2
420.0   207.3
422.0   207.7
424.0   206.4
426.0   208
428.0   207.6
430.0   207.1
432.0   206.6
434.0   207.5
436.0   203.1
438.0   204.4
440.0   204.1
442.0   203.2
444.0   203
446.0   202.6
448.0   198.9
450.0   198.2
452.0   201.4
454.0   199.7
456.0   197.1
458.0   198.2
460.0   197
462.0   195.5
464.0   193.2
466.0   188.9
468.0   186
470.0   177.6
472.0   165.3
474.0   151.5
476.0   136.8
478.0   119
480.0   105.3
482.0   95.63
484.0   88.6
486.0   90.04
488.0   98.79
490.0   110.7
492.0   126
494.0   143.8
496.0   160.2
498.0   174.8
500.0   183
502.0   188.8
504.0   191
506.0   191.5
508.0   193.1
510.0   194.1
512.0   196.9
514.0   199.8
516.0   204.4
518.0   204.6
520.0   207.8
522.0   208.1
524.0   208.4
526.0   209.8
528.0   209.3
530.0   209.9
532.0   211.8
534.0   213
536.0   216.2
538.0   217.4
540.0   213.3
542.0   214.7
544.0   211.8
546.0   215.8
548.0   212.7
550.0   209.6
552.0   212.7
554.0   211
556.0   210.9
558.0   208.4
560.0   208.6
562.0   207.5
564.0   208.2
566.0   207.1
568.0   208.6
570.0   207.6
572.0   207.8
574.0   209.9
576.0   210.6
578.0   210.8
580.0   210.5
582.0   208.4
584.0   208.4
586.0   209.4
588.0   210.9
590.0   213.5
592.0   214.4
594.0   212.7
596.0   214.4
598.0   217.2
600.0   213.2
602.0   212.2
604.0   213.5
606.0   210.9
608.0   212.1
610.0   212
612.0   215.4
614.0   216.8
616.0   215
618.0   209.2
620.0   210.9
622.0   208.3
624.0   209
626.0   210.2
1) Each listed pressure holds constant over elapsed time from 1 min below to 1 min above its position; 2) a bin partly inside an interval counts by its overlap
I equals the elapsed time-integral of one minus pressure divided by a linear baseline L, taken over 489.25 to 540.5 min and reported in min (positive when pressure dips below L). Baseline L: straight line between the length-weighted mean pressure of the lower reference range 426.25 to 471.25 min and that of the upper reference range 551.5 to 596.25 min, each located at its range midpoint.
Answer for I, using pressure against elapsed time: 3.2 min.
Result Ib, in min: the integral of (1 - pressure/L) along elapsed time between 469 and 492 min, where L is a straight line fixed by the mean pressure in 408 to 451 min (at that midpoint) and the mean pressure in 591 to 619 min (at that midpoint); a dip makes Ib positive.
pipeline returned 9.5 min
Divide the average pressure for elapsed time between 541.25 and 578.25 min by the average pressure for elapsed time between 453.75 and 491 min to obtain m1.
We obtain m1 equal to 1.4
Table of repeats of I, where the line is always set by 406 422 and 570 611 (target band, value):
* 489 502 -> 3.5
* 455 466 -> 0.7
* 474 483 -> 3.9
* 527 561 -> -0.3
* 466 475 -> 1.6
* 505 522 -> 0.8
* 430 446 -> 0.2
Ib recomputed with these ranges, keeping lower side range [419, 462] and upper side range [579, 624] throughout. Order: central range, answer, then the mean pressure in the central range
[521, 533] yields -0.1 min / 210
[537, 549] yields -0.3 min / 214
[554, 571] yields 0.1 min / 209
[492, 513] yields 2.8 min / 179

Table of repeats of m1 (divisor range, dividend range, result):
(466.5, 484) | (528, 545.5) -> 1.52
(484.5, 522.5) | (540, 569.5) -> 1.24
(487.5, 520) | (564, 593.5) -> 1.20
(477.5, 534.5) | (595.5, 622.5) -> 1.25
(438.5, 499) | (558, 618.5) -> 1.29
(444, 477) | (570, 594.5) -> 1.12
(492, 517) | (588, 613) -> 1.17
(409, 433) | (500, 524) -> 0.95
